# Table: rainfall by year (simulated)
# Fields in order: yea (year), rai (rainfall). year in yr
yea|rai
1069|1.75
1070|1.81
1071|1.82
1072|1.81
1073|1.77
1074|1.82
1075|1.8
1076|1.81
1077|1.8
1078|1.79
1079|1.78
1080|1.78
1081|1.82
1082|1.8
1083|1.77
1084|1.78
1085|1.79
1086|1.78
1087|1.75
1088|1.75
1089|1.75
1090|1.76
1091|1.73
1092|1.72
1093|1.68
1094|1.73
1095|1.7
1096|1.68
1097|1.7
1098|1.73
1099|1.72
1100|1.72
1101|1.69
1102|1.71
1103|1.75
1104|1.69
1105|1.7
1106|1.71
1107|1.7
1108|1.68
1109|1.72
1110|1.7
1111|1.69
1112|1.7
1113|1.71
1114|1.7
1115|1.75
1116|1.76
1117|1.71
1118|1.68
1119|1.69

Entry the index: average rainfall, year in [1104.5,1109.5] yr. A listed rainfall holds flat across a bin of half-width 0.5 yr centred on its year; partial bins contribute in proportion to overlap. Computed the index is 1.7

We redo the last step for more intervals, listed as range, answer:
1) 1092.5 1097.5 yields 1.7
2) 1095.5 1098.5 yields 1.7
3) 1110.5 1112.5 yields 1.69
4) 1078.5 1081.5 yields 1.79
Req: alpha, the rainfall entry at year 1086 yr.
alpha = 1.78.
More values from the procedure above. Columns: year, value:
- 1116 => 1.76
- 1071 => 1.82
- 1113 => 1.71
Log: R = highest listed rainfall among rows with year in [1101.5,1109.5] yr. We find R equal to 1.75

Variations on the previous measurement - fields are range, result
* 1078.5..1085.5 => 1.82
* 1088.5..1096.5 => 1.76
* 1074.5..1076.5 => 1.81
